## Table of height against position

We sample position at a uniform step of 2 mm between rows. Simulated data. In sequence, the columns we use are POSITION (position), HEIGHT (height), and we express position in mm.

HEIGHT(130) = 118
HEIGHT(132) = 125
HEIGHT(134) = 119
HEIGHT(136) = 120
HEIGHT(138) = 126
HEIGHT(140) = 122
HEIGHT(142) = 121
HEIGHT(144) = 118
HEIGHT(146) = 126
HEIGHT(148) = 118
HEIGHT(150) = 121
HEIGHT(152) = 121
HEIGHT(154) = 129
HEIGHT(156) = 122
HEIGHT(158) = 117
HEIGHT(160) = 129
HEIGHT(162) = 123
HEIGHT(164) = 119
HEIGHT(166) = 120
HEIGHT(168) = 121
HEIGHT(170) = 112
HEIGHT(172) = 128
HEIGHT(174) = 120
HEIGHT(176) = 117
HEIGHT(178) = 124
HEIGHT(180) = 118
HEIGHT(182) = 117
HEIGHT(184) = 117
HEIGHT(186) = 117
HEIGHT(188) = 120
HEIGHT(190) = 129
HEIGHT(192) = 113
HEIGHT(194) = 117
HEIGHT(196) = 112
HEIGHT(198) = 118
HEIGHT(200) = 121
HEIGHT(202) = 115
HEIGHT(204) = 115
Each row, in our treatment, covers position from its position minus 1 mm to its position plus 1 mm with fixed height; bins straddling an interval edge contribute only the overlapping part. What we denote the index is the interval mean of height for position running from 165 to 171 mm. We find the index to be 118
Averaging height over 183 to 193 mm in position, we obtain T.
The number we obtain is 119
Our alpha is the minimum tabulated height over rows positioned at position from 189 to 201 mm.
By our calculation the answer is 112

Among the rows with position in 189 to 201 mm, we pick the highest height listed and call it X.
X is 129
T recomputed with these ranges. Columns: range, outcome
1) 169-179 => 120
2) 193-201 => 117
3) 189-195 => 120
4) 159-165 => 124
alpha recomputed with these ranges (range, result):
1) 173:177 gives 117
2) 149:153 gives 121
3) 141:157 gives 118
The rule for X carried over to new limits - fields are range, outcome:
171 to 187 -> 128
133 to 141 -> 126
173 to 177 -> 120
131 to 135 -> 125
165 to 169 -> 121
